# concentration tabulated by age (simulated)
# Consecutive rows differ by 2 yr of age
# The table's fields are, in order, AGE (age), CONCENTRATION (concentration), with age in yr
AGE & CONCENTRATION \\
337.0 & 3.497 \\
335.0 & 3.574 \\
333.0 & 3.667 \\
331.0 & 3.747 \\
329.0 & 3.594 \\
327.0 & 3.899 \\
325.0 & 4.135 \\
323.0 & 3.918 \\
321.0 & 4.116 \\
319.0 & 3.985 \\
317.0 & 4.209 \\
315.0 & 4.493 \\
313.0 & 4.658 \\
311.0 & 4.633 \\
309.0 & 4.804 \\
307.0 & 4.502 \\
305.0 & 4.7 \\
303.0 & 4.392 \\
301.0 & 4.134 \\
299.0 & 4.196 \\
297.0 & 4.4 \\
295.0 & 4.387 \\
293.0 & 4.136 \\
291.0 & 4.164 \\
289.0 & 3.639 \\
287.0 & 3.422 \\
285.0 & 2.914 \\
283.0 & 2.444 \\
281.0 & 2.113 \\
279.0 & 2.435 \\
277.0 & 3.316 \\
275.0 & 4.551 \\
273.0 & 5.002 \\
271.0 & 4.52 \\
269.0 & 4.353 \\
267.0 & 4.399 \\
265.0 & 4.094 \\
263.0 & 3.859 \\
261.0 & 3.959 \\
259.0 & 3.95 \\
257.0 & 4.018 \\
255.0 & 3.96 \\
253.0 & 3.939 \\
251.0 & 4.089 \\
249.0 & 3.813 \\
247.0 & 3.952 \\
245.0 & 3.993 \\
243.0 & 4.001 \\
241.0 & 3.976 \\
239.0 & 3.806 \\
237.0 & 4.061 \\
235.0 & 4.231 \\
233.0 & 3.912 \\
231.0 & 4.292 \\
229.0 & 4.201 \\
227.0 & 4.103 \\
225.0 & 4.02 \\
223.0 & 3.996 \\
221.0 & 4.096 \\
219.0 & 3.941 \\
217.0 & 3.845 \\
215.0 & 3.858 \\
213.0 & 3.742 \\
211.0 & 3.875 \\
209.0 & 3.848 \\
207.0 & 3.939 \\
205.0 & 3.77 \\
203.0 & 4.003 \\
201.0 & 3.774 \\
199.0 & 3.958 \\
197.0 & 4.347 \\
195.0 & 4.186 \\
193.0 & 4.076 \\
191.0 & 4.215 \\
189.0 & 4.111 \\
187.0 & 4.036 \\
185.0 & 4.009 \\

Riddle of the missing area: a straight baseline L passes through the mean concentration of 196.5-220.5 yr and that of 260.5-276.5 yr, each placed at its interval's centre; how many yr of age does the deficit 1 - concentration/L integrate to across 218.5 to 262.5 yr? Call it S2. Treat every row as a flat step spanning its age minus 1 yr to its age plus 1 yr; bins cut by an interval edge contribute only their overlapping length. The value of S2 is 1.2 yr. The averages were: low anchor 3.9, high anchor 4.32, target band 4.01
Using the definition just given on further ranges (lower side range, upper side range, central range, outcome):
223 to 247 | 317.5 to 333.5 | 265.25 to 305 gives 1.0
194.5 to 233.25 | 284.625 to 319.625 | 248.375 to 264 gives 0.6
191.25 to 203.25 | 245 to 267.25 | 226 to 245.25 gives -0.2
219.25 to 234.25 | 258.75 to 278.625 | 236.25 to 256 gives 0.8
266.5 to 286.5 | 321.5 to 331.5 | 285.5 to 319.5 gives -4.8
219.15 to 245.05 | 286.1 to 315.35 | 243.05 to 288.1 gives 4.2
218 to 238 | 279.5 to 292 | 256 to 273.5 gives -3.9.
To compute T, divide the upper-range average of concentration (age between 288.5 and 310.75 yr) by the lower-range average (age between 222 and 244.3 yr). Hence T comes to 1.1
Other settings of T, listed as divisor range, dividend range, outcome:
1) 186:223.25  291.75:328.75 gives 1.08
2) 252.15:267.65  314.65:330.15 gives 1.00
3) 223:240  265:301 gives 0.93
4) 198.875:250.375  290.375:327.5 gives 1.09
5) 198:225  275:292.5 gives 0.81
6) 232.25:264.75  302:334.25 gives 1.06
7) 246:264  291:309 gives 1.11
